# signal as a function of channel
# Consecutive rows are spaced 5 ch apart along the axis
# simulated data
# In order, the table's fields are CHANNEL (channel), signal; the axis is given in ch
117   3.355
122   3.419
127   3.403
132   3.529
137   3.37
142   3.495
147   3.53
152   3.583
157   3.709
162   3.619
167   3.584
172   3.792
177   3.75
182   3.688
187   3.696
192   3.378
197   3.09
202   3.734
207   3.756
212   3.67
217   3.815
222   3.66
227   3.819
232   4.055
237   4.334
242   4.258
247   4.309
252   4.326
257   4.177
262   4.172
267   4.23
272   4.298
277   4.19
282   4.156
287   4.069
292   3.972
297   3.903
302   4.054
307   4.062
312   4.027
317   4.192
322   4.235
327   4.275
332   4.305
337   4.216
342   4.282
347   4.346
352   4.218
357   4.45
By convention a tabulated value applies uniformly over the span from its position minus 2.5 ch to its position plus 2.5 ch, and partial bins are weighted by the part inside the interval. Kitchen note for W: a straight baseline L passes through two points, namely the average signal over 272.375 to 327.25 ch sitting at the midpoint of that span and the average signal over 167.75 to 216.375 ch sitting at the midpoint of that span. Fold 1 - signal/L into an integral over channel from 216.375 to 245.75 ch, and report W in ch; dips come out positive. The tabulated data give -1.7 ch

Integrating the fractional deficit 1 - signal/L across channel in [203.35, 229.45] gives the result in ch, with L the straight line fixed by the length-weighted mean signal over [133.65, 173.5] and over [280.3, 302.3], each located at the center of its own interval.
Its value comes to 0.3 ch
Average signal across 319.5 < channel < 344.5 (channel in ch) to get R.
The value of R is 4.26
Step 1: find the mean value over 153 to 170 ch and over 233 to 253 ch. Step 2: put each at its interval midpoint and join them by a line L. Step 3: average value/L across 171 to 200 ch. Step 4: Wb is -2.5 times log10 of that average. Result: 0.08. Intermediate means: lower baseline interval 3.64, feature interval 3.56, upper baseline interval 4.29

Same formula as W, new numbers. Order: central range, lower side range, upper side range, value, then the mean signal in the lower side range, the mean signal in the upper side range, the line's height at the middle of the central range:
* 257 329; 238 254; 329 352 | 2.7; 4.3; 4.28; 4.29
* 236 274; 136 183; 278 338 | -3.1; 3.62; 4.12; 3.94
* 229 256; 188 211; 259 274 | -1.8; 3.51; 4.23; 3.97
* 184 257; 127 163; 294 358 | -0.9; 3.53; 4.19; 3.81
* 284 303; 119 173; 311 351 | 0.5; 3.54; 4.24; 4.1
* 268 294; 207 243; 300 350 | -0.4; 3.92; 4.2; 4.08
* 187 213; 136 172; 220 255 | 2.3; 3.58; 4.12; 3.88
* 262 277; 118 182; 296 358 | -0.9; 3.57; 4.2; 3.99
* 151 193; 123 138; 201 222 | -0.8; 3.44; 3.73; 3.59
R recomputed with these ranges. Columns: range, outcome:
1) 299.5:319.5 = 4.08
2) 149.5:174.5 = 3.66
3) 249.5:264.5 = 4.22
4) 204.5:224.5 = 3.73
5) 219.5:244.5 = 4.03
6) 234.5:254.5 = 4.31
